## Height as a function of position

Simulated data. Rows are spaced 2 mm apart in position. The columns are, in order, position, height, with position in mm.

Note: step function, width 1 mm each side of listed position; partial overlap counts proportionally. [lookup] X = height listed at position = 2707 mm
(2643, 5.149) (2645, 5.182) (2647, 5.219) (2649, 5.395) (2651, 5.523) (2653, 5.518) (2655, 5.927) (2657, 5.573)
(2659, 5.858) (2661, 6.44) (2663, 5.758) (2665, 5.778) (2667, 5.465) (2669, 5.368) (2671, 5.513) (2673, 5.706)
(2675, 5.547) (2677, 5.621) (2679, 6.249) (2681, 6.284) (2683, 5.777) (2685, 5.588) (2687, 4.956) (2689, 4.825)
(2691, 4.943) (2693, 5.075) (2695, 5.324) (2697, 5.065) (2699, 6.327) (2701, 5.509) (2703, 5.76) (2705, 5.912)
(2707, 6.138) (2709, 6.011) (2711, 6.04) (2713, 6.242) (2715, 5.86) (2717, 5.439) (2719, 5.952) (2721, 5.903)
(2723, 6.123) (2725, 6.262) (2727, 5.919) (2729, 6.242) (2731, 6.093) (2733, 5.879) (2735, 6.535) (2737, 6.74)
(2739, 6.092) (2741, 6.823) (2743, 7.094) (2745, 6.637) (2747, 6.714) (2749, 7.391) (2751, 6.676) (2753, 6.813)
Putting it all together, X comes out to 6.138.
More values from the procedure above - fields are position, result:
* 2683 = 5.777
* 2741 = 6.823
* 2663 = 5.758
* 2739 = 6.092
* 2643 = 5.149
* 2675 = 5.547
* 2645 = 5.182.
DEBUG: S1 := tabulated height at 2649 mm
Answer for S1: 5.395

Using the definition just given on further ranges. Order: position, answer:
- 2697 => 5.065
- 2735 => 6.535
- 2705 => 5.912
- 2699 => 6.327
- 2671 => 5.513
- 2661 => 6.44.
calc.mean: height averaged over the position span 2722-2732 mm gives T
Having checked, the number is 6.13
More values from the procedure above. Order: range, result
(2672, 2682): 5.88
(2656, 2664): 5.91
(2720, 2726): 6.1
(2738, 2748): 6.67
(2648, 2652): 5.46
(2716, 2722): 5.76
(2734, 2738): 6.64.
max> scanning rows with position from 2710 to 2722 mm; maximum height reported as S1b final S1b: 6.242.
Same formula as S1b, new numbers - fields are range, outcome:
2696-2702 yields 6.327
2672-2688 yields 6.284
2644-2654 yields 5.523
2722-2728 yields 6.262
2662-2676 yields 5.778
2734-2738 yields 6.74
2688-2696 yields 5.324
